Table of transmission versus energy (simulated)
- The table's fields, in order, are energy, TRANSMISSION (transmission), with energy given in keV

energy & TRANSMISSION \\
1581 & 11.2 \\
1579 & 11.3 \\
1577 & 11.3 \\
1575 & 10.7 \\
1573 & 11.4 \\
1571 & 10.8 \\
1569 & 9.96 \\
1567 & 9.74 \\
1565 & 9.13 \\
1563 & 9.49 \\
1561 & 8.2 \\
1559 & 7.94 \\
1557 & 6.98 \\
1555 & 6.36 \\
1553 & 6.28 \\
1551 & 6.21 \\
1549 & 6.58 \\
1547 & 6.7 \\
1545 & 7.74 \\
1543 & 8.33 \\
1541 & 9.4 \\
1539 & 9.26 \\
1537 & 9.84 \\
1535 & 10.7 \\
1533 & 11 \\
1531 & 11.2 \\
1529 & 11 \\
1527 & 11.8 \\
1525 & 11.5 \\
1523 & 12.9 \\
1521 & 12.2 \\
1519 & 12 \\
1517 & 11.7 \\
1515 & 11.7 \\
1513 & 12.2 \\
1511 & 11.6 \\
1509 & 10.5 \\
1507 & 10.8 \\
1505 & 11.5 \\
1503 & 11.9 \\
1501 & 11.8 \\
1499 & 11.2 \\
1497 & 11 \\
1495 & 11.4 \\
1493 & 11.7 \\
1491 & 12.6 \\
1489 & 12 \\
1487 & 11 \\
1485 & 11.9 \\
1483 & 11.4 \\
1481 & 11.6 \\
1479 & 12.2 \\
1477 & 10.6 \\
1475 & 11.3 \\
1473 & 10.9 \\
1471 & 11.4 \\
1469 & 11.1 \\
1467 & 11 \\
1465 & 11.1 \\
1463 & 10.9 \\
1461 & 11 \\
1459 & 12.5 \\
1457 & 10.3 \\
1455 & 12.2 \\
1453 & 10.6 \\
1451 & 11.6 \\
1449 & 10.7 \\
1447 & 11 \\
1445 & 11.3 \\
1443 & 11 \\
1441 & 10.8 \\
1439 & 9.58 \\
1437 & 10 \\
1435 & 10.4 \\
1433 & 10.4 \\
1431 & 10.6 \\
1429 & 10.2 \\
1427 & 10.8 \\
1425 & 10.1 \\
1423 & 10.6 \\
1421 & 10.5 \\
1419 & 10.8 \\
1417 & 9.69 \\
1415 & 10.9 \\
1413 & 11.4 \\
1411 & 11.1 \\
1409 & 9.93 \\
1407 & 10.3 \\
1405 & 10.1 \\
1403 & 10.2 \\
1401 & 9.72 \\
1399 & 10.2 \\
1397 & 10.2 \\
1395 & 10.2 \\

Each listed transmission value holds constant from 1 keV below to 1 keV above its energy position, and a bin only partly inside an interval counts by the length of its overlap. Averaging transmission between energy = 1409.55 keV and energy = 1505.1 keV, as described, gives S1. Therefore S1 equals 11.1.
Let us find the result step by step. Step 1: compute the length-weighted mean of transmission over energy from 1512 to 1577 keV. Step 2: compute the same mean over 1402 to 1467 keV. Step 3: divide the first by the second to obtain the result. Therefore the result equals 0.91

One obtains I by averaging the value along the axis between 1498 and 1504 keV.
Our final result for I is 11.6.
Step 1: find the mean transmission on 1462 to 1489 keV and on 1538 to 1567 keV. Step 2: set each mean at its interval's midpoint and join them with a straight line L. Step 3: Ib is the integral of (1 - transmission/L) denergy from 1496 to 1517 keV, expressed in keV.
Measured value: -3.3 keV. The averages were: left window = 11.3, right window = 7.83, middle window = 11.4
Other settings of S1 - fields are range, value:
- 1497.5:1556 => 10.2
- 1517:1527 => 12.1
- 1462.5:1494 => 11.4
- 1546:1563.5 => 7.13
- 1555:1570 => 8.62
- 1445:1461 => 11.3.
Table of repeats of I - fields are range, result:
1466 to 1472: 11.2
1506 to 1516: 11.4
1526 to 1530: 11.4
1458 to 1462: 11.8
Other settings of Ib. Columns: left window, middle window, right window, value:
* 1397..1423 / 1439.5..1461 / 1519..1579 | -2.1 keV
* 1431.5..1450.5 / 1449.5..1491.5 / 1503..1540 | -1.9 keV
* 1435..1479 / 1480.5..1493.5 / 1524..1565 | -1.9 keV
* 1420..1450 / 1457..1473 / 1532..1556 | -2.1 keV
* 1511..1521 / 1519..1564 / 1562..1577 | 7.8 keV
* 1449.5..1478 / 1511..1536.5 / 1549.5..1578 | -4.8 keV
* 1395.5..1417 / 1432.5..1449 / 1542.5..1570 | -1.3 keV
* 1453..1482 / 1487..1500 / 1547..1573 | -1.5 keV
